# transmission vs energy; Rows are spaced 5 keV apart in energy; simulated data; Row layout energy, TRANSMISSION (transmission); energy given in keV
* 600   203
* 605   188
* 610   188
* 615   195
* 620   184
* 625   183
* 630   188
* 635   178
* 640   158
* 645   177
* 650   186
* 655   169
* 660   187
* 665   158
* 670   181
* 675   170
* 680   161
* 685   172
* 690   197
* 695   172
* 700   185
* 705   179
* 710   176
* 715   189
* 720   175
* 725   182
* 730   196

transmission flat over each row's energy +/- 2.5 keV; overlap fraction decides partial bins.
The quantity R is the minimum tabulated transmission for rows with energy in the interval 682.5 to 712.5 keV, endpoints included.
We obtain 172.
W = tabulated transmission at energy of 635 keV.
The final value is 178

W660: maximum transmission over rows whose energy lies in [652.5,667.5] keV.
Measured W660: 187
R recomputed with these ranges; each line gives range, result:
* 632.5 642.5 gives 158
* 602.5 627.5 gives 183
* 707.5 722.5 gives 175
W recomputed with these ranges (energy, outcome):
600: 203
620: 184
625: 183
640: 158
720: 175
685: 172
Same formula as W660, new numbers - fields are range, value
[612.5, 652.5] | 195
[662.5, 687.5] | 181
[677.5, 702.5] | 197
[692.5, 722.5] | 189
